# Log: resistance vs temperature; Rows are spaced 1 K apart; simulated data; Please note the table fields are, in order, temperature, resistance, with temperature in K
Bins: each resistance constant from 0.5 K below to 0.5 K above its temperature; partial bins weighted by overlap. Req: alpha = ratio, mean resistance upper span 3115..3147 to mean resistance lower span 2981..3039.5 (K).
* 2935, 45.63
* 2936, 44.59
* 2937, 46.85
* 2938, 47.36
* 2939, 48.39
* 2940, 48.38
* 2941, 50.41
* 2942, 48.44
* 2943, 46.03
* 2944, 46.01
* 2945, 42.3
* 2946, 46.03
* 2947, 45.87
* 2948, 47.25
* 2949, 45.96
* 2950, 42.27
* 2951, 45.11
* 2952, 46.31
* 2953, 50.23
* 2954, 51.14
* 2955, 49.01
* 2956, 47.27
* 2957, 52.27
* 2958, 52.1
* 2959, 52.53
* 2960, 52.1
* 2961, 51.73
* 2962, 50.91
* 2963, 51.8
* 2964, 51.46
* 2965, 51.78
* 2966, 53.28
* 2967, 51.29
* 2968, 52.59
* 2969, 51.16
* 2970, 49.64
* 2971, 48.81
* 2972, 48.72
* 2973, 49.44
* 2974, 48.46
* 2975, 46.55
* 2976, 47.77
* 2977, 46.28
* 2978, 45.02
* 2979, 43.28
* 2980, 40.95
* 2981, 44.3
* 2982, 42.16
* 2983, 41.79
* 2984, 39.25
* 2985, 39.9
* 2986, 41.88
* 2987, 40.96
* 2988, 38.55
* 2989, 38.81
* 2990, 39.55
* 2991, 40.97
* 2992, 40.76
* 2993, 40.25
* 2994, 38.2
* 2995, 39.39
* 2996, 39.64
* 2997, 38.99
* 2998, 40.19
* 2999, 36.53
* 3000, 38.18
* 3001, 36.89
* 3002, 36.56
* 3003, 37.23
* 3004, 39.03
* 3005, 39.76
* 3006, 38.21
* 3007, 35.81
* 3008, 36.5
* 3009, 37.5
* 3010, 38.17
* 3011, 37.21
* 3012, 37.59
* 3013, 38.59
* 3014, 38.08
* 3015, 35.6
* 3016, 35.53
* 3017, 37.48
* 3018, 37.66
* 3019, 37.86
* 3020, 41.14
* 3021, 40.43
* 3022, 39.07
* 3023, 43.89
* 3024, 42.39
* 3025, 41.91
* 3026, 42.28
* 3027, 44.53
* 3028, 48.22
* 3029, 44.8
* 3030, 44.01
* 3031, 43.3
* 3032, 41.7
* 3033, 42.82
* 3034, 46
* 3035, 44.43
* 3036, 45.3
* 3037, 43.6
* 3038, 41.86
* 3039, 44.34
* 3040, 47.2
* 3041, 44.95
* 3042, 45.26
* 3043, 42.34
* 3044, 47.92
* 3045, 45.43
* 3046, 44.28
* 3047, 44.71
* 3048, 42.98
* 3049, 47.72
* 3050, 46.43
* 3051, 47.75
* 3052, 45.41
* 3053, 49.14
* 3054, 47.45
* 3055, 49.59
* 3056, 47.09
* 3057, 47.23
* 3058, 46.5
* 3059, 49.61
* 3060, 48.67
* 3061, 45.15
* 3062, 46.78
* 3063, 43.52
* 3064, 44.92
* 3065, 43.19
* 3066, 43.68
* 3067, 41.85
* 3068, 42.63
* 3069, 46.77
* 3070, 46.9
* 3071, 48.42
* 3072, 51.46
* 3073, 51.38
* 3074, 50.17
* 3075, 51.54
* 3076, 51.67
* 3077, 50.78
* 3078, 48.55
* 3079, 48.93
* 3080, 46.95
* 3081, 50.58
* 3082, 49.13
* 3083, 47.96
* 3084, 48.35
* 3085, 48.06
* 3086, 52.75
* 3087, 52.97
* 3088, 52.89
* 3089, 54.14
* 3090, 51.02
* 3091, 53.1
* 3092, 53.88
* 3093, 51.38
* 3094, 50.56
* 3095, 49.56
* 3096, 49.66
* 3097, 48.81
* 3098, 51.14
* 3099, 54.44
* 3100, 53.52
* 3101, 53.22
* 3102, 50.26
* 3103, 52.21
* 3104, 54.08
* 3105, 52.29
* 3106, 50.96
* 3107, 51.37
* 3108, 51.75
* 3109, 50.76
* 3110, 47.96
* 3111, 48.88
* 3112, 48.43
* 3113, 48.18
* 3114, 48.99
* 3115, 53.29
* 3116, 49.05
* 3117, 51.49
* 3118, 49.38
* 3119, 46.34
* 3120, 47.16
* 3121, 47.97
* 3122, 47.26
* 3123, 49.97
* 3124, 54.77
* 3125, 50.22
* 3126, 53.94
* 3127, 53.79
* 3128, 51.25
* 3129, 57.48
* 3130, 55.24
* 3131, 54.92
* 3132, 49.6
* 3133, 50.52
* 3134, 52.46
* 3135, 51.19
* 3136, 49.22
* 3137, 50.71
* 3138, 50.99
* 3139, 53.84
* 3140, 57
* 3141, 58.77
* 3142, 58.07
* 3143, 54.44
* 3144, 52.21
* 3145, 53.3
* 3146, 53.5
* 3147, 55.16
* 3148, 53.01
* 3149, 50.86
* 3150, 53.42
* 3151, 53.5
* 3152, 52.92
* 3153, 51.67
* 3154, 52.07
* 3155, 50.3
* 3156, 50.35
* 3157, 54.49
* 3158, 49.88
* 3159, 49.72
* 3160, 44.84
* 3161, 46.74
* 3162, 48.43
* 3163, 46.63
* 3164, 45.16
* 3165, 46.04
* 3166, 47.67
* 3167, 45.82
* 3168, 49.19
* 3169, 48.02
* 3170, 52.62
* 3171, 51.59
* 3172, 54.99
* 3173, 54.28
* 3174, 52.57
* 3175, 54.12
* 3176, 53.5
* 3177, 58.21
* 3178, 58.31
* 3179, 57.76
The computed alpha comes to 1.30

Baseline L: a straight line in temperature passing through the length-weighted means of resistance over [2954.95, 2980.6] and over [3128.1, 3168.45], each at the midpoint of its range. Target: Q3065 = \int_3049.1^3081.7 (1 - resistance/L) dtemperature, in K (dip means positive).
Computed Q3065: 2.0 K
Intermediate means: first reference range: 49.5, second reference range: 51.5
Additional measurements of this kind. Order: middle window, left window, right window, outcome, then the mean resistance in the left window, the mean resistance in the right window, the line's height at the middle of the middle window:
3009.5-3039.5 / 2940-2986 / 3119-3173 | 4.66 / 47.7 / 51.4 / 48.9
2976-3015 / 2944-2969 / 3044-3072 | 6.88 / 49.2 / 46.2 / 48.1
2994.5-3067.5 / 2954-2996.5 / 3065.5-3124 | 8.40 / 46.1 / 50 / 47.9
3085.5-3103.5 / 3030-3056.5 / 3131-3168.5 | -1.42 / 45.3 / 51.2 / 48.2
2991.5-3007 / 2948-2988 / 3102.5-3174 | 3.10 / 47.5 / 51.2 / 48.2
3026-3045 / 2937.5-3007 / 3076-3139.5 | 1.29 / 45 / 51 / 47.8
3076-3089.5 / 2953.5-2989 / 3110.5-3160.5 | 0.04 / 47.5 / 51.7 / 50.4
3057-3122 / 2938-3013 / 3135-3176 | -0.77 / 44.4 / 51.5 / 48.9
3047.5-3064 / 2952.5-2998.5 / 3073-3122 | 0.70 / 45.9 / 50.5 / 49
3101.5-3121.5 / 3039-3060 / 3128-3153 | 0.43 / 46.5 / 53.4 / 51.2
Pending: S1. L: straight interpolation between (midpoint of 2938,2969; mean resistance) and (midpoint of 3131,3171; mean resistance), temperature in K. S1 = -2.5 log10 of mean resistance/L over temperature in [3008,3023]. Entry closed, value 0.29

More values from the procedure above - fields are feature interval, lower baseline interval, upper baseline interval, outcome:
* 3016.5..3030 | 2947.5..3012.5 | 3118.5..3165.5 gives 0.11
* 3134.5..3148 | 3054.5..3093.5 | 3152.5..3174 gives -0.09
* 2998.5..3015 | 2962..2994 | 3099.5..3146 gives 0.24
